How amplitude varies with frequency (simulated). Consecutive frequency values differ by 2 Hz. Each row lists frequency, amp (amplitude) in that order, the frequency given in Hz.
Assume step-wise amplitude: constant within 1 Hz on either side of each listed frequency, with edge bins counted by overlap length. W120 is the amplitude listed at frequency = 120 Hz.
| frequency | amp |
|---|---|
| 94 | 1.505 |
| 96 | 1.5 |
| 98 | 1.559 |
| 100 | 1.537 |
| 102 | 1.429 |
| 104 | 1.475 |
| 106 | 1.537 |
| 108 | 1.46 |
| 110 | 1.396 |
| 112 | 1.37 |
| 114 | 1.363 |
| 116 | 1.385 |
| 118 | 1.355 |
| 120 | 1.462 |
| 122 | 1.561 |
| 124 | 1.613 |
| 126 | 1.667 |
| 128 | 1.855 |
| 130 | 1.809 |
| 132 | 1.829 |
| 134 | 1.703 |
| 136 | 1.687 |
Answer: 1.462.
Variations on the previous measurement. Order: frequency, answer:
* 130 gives 1.809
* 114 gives 1.363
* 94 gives 1.505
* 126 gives 1.667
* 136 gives 1.687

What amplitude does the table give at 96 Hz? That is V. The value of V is 1.5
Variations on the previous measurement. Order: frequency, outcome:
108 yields 1.46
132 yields 1.829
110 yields 1.396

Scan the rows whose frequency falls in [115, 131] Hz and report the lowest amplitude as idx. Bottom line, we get 1.355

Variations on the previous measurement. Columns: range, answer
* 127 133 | 1.809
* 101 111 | 1.396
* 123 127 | 1.613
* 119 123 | 1.462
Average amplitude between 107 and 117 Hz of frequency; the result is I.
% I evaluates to 1.39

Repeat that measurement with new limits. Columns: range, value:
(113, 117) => 1.37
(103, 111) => 1.47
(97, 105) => 1.5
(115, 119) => 1.37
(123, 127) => 1.64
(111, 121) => 1.39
